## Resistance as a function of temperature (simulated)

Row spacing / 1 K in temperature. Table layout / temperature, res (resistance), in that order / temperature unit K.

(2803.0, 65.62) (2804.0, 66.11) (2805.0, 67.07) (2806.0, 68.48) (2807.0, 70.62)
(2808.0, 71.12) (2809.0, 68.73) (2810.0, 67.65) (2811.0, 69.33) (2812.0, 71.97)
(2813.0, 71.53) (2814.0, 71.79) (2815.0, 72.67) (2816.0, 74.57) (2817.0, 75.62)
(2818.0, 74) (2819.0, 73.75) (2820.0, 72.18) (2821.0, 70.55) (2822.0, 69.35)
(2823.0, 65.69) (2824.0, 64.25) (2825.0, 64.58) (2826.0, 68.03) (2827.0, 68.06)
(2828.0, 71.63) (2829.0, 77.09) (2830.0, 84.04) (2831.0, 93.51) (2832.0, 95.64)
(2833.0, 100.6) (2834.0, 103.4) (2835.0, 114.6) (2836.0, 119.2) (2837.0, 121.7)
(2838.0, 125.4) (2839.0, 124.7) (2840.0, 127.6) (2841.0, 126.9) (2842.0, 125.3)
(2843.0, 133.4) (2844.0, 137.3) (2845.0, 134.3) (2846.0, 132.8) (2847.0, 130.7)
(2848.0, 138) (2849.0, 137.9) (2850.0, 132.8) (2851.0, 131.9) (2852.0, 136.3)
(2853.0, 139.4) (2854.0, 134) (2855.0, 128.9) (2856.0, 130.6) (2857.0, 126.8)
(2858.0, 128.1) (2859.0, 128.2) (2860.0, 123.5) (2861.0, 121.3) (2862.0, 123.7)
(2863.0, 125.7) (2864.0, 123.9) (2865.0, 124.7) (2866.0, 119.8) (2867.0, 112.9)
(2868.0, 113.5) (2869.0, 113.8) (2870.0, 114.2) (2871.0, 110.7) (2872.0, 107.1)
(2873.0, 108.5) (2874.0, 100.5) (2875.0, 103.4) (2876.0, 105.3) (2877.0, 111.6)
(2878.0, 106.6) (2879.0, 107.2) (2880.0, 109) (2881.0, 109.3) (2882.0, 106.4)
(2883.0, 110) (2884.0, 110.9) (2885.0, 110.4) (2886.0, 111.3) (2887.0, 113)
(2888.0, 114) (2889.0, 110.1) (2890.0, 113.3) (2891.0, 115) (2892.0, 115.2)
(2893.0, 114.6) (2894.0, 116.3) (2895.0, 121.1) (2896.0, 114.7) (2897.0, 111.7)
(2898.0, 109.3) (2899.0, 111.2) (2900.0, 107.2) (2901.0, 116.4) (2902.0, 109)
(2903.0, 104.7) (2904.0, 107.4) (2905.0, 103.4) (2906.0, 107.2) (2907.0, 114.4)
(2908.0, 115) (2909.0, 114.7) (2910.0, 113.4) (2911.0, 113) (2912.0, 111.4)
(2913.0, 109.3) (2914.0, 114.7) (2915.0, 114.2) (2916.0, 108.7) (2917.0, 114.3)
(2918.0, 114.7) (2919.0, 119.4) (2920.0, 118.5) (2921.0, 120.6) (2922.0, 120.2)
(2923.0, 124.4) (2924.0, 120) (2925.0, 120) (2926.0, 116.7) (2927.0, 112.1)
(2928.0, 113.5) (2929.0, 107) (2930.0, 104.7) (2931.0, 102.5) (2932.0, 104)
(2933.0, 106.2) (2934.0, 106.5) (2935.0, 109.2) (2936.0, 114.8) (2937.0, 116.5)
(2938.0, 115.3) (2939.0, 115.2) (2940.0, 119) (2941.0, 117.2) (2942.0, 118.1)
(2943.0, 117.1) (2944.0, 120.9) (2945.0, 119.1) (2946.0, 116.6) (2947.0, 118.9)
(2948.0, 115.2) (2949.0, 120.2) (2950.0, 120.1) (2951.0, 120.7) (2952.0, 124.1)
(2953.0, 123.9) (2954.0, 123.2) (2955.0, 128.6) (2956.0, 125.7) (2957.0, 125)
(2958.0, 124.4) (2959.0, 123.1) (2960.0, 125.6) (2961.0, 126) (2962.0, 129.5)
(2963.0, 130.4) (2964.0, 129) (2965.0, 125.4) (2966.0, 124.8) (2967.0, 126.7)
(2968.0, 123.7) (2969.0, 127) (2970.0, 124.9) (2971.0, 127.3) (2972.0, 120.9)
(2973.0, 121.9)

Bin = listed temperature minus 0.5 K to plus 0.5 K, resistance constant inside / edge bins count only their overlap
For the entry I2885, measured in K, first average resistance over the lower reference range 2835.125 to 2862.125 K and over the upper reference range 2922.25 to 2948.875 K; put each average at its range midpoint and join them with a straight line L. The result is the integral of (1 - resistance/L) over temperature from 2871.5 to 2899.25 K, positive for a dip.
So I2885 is 2.8 K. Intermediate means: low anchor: 130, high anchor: 114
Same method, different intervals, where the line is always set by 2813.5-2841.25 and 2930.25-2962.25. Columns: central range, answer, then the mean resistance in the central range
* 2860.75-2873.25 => -2.4 K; 117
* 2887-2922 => -1.8 K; 113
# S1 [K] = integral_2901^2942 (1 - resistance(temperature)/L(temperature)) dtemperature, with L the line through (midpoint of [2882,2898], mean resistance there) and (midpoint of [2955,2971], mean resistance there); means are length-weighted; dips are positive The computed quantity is 2.0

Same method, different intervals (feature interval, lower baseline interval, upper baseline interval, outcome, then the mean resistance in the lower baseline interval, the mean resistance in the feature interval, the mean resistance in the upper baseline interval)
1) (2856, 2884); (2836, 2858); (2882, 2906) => 1.54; 131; 115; 112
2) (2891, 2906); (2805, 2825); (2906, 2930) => -0.73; 70.5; 112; 115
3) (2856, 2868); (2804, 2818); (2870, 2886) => -2.94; 70.8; 123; 108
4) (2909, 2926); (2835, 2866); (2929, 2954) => 0.39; 129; 116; 115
